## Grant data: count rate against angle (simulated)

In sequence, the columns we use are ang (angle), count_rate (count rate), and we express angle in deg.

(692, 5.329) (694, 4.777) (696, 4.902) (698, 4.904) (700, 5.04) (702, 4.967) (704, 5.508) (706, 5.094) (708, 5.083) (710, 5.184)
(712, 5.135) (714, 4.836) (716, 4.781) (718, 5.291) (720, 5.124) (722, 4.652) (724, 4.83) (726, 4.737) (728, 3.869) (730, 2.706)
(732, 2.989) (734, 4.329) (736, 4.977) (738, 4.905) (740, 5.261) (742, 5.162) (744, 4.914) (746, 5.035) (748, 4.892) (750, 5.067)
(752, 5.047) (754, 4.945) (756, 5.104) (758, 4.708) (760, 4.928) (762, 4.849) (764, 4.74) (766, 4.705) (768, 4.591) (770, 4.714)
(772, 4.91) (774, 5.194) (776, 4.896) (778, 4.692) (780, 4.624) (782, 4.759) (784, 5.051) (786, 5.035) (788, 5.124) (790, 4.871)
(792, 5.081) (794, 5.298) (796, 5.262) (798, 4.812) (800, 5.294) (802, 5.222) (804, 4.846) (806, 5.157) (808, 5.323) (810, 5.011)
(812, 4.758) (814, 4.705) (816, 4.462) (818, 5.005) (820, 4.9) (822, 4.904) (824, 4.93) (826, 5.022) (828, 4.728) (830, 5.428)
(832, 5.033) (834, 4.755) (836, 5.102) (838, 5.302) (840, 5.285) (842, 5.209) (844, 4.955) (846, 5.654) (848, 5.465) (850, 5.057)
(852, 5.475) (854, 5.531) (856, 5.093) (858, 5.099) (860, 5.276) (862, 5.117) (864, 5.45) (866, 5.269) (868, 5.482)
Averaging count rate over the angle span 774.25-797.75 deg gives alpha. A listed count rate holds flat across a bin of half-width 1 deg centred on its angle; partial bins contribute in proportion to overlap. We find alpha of 4.97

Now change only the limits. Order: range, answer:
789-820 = 5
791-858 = 5.09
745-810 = 4.96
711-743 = 4.6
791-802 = 5.16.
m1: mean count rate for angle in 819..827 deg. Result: 4.94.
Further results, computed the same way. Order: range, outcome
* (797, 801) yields 5.05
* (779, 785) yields 4.81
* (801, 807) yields 5.08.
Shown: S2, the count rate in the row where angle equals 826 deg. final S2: 5.022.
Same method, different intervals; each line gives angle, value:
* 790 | 4.871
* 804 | 4.846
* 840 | 5.285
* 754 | 4.945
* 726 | 4.737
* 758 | 4.708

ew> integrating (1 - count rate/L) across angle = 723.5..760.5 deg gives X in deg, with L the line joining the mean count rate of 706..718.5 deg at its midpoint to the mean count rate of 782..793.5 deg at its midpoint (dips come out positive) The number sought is 2.9 deg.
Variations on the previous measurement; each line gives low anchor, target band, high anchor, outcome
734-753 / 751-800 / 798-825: 0.5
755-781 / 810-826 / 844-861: 0.9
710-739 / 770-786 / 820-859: -0.2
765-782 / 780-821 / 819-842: -0.7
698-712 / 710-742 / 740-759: 3.0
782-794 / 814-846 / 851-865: 1.1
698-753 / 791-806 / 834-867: -0.2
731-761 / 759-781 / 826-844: 0.4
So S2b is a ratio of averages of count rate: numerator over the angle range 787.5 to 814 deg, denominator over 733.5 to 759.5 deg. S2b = 1.0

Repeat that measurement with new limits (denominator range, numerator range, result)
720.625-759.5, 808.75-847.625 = 1.08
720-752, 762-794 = 1.06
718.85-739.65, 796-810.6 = 1.17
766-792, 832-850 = 1.07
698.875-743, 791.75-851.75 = 1.07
